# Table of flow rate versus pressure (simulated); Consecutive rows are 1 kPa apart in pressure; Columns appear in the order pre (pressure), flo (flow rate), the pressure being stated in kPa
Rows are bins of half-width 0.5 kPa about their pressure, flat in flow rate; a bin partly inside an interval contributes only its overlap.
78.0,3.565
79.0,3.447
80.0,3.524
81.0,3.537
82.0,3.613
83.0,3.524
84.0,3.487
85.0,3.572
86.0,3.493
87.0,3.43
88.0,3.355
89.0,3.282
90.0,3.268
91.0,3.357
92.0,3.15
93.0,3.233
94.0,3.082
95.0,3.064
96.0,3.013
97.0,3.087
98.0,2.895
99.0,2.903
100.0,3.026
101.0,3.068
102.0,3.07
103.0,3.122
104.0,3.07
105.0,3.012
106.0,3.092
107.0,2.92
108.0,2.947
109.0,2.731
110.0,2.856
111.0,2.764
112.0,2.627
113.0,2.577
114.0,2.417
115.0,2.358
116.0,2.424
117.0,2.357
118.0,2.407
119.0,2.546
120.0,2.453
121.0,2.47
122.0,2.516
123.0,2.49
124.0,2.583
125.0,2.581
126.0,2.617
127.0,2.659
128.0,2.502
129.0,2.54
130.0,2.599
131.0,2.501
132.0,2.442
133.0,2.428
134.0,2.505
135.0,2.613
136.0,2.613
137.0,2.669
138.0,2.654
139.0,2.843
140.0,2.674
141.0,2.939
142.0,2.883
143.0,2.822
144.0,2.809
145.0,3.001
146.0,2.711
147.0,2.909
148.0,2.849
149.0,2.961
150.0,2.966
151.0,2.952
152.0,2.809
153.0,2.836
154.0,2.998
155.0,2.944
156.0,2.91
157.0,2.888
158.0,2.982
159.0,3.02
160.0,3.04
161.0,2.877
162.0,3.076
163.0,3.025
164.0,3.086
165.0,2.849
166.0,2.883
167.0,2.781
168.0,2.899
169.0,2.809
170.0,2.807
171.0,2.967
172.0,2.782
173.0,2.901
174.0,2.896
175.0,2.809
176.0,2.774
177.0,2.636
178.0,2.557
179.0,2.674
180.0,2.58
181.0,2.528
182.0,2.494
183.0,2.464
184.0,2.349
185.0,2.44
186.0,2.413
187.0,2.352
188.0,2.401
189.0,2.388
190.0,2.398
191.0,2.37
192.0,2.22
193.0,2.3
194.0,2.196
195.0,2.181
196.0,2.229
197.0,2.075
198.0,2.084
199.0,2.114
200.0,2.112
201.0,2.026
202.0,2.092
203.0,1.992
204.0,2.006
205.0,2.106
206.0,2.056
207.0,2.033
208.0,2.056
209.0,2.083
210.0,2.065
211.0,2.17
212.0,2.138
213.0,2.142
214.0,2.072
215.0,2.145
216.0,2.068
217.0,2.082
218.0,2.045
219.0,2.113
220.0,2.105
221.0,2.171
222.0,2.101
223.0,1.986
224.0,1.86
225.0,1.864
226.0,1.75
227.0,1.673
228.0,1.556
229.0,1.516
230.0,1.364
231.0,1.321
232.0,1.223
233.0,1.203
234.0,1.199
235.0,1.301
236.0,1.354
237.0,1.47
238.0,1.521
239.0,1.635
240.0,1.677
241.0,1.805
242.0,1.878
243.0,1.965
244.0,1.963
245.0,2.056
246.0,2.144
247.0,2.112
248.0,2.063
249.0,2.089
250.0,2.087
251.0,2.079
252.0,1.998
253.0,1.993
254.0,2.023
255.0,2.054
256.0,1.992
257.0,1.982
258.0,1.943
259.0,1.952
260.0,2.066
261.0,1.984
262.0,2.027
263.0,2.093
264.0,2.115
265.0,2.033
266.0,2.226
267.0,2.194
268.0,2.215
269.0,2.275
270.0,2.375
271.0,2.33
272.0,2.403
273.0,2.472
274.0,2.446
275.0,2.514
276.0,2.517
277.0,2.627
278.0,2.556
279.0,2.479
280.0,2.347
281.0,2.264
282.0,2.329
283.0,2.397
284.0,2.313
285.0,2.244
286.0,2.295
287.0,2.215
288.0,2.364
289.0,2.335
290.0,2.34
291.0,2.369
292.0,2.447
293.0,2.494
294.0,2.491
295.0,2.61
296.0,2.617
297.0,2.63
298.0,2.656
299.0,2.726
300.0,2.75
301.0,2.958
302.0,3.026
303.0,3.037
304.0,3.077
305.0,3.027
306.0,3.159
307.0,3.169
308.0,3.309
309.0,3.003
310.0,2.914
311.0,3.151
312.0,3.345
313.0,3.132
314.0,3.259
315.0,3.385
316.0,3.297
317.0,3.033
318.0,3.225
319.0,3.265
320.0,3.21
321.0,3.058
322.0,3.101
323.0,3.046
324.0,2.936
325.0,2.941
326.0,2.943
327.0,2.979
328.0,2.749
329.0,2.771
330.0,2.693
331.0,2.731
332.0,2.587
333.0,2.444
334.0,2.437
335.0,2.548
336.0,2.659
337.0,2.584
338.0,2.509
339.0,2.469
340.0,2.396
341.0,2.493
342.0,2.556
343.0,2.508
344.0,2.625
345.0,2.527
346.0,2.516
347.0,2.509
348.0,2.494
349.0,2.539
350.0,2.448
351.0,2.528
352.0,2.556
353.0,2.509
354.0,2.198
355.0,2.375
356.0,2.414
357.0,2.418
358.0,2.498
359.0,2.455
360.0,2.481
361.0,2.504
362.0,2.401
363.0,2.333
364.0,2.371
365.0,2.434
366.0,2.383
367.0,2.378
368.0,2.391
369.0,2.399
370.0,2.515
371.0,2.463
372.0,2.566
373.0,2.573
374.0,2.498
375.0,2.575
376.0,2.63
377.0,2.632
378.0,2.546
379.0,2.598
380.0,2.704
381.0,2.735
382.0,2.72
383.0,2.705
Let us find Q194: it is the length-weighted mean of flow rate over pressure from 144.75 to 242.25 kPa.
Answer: 2.31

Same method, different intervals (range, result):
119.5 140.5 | 2.57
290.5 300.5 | 2.58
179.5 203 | 2.29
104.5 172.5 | 2.75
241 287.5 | 2.19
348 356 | 2.45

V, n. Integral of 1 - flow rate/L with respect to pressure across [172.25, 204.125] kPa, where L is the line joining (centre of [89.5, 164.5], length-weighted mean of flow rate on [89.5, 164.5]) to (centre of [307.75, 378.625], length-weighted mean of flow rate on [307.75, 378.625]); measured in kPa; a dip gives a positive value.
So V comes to 4.5 kPa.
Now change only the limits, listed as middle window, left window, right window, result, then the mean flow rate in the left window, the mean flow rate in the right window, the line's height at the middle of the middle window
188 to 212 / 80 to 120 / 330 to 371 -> 5.6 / 3.02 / 2.48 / 2.8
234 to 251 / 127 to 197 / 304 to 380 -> 5.6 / 2.69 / 2.7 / 2.7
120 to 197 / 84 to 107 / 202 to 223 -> -3.2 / 3.17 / 2.09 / 2.58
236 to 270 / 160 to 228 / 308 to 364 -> 7.1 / 2.35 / 2.72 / 2.51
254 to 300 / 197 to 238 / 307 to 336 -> 3.4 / 1.87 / 2.98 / 2.5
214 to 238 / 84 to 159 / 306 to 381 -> 9.1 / 2.84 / 2.69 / 2.77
